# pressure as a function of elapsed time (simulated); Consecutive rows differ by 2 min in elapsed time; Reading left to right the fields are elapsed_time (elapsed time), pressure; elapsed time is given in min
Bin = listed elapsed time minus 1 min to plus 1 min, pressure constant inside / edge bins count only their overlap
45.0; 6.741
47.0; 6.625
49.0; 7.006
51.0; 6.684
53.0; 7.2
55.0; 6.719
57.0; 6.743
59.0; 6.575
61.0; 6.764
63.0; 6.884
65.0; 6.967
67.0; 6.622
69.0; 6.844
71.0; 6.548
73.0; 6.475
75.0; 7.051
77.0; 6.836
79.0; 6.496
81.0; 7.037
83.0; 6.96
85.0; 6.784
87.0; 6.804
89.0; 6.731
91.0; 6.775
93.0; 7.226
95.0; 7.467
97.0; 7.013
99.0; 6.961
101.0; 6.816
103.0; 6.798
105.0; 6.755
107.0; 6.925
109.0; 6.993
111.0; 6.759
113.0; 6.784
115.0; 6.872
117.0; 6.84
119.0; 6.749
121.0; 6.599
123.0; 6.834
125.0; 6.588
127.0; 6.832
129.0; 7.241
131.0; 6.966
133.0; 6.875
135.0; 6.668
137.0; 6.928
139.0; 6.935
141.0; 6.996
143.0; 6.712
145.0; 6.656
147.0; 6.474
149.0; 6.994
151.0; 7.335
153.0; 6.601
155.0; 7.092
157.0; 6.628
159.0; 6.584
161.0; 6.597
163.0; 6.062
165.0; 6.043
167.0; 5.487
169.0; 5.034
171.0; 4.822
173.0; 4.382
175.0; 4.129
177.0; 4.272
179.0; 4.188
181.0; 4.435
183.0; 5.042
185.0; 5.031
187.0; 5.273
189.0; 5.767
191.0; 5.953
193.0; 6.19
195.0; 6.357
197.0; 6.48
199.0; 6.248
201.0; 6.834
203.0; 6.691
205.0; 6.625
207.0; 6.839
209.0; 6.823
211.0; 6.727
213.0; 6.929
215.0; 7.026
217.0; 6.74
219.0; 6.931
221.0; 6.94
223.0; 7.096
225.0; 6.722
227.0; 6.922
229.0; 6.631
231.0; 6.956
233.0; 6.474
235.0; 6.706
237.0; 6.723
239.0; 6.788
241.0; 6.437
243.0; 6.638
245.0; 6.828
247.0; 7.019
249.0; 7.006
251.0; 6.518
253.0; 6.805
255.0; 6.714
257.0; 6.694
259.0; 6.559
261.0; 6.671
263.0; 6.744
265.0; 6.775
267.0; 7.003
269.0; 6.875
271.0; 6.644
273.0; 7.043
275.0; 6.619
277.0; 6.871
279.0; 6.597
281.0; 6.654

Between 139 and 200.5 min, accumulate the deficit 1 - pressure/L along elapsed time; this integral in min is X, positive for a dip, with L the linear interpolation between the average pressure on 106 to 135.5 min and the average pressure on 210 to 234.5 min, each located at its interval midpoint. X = 8.55 min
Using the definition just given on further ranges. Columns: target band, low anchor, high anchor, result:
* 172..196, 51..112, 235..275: 6.0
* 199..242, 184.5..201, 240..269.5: -3.0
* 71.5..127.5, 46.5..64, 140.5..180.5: -3.6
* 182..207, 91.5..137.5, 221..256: 2.7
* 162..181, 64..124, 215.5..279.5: 5.3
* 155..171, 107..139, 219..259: 1.8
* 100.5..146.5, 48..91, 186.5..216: -1.1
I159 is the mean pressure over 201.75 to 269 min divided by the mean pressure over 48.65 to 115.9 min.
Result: 1.0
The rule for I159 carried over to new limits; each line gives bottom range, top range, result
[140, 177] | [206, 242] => 1.12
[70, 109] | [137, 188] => 0.85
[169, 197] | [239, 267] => 1.32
